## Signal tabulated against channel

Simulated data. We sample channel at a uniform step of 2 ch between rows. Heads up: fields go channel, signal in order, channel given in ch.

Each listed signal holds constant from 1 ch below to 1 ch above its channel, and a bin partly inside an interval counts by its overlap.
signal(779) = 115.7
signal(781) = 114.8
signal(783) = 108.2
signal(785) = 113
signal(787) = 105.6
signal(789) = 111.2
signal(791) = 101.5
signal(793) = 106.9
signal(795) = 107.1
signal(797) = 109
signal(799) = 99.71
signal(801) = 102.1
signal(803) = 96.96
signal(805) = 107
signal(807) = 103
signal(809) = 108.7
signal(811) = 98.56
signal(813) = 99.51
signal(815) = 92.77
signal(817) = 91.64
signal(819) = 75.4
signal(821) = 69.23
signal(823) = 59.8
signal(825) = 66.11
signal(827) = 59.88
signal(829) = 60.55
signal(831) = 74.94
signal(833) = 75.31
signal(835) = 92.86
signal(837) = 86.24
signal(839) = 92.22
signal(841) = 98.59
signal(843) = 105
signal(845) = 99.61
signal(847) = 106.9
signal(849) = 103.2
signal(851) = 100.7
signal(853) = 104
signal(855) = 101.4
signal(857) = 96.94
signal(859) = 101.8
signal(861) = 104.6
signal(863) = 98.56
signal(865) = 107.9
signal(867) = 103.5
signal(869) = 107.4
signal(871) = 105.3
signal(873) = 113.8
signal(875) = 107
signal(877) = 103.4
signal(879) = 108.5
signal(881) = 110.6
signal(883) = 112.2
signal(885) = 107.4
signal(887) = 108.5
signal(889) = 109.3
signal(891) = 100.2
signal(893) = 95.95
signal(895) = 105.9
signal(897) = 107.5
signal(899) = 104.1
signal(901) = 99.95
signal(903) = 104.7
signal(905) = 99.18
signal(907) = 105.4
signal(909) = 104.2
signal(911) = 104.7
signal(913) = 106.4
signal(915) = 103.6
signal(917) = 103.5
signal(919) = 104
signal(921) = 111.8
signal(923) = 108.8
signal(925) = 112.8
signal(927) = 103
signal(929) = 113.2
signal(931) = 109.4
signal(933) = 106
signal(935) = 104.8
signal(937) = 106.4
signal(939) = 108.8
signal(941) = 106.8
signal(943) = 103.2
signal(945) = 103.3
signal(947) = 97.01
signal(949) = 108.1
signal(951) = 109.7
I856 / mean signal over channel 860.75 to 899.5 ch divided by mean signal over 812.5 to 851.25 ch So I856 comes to 1.25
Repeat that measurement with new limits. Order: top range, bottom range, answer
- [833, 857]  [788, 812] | 0.94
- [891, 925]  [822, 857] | 1.19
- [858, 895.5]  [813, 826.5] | 1.38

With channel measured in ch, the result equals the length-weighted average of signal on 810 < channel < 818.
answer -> 95.6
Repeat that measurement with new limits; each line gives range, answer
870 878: 107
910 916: 105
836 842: 92.4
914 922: 106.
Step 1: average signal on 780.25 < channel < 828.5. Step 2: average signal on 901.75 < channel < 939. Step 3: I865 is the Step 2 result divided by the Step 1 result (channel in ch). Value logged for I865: 1.11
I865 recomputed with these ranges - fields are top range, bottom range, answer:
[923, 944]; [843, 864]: 1.05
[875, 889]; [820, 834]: 1.63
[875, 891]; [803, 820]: 1.11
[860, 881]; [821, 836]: 1.52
